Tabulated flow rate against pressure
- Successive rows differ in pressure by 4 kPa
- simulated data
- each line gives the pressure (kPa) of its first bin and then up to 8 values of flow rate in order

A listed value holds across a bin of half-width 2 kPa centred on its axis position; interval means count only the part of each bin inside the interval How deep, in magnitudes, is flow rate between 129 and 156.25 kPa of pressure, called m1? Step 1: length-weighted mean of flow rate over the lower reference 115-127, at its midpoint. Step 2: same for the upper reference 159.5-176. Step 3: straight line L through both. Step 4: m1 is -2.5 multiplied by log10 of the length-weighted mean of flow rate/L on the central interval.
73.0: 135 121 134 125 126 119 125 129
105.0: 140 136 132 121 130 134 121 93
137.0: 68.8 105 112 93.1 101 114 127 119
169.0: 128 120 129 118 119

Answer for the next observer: 0.27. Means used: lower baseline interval 128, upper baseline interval 124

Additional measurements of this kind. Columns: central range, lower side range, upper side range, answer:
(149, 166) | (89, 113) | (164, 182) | 0.11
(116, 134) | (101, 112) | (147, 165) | 0.04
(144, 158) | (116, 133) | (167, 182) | 0.19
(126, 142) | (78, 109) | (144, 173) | 0.21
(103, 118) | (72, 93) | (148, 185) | -0.08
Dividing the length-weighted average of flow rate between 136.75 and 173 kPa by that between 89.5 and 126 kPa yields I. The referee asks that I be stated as 0.85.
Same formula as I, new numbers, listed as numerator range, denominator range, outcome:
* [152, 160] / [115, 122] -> 0.89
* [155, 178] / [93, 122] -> 0.95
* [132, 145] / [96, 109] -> 0.70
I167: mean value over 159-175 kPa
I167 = 124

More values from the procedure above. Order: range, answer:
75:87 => 127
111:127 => 129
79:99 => 126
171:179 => 124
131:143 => 88.9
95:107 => 131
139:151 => 103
